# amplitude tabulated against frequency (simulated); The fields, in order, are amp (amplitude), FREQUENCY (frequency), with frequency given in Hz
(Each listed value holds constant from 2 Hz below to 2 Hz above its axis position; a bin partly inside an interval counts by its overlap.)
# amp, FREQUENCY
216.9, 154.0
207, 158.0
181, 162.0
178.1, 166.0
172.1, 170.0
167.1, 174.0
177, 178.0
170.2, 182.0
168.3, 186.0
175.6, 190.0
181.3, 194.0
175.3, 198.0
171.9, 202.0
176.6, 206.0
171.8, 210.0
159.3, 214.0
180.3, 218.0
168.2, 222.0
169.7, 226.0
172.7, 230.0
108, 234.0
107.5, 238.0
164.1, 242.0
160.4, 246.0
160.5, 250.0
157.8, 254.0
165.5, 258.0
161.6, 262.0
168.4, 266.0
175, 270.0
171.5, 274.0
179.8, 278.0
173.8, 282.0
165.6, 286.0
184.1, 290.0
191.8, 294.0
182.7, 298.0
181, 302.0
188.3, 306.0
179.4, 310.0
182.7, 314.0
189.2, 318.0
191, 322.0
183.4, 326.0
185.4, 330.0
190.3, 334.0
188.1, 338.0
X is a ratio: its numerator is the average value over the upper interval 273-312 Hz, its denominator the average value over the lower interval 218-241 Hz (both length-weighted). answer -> 1.21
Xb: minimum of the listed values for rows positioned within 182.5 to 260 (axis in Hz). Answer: 107.5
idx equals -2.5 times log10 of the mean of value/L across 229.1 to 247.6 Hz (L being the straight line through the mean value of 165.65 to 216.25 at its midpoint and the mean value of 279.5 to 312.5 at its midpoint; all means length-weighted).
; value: 0.25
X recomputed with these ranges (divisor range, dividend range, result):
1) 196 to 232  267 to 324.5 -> 1.05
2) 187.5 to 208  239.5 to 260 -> 0.91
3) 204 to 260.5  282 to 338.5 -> 1.16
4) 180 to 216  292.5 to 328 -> 1.08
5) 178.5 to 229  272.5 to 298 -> 1.03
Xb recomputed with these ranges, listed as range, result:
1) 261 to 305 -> 161.6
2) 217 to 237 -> 108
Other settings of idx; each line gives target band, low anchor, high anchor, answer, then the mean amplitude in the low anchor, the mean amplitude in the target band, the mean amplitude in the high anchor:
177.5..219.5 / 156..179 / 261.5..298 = 0.04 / 181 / 173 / 176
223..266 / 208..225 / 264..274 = 0.11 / 170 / 154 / 172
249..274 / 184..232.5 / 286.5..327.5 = 0.08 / 172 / 166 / 185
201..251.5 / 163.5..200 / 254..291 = 0.09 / 174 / 159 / 171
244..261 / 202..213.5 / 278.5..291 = 0.08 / 172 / 161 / 174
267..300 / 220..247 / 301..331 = -0.04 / 150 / 178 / 185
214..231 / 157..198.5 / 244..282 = 0.00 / 177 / 171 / 167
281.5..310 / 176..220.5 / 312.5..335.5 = 0.02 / 173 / 181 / 187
